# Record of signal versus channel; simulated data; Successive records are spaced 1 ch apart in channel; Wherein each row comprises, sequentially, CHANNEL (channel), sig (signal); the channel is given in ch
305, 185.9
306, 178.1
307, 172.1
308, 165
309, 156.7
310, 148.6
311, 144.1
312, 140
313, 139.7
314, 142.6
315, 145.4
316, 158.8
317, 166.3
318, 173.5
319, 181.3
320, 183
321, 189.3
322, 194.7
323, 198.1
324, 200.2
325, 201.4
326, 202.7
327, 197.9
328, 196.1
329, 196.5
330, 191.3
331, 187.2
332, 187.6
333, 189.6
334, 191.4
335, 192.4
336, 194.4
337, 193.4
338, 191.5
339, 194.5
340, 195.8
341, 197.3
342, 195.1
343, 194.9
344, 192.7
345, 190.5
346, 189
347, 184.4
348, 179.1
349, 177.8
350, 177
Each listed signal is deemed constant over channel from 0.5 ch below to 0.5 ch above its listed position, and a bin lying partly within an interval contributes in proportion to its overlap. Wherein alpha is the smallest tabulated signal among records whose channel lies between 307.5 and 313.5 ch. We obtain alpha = 139.7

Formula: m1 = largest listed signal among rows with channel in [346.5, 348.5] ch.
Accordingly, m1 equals 184.4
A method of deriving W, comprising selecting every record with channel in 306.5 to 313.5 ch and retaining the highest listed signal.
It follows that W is 172.1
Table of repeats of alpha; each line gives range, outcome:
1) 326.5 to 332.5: 187.2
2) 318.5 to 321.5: 181.3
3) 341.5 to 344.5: 192.7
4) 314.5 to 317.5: 145.4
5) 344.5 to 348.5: 179.1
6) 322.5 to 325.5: 198.1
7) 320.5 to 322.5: 189.3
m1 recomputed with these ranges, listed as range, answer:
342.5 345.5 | 194.9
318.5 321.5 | 189.3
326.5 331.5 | 197.9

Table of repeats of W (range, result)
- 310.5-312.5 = 144.1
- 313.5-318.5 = 173.5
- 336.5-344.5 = 197.3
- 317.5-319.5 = 181.3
